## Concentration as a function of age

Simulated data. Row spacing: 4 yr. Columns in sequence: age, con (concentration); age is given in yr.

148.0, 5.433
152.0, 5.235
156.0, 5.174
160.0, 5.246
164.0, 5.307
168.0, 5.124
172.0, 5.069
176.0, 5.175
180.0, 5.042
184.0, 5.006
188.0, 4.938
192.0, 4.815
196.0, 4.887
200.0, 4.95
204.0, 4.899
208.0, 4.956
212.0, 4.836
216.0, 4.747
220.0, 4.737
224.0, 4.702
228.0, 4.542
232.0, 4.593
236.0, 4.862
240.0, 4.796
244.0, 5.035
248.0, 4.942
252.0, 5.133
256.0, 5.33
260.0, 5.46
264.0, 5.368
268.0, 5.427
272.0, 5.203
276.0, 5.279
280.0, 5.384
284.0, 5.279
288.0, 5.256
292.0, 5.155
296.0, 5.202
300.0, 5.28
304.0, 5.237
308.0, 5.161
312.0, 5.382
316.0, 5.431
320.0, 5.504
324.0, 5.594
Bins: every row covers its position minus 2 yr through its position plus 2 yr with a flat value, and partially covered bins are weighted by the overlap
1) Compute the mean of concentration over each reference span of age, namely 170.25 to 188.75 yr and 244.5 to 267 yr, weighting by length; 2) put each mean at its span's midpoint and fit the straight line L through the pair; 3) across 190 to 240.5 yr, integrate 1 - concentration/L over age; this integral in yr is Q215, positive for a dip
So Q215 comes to 3.4 yr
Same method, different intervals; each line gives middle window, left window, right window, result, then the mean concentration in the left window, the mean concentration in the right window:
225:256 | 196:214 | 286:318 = 1.0 yr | 4.91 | 5.26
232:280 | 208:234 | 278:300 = -1.5 yr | 4.71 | 5.26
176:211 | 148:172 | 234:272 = 1.7 yr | 5.22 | 5.15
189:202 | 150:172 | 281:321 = 0.8 yr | 5.2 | 5.29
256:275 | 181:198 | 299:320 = -0.7 yr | 4.92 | 5.32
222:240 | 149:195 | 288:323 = 1.7 yr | 5.11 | 5.3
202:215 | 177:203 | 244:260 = 0.3 yr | 4.95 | 5.16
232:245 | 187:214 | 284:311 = 0.5 yr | 4.9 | 5.23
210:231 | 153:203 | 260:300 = 1.8 yr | 5.06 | 5.29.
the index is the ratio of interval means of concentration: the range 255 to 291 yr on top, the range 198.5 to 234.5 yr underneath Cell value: 1.12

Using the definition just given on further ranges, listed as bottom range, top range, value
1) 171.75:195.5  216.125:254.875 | 0.97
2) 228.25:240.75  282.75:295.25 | 1.11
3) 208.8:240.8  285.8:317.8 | 1.11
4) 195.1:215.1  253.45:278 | 1.09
